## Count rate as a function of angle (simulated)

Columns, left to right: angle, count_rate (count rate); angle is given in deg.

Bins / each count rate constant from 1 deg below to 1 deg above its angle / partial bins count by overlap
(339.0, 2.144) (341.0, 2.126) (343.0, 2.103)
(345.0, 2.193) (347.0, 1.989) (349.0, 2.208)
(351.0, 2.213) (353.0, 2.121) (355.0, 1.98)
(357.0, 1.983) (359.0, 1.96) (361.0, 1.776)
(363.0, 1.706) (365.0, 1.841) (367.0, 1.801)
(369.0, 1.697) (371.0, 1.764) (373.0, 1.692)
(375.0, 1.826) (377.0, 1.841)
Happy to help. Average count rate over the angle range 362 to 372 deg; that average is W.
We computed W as 1.76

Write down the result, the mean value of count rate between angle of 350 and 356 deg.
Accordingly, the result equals 2.1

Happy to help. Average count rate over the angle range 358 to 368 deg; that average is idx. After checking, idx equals 1.82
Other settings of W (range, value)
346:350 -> 2.1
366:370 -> 1.75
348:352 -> 2.21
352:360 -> 2.01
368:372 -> 1.73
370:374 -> 1.73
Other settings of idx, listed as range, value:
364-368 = 1.82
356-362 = 1.91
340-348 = 2.1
